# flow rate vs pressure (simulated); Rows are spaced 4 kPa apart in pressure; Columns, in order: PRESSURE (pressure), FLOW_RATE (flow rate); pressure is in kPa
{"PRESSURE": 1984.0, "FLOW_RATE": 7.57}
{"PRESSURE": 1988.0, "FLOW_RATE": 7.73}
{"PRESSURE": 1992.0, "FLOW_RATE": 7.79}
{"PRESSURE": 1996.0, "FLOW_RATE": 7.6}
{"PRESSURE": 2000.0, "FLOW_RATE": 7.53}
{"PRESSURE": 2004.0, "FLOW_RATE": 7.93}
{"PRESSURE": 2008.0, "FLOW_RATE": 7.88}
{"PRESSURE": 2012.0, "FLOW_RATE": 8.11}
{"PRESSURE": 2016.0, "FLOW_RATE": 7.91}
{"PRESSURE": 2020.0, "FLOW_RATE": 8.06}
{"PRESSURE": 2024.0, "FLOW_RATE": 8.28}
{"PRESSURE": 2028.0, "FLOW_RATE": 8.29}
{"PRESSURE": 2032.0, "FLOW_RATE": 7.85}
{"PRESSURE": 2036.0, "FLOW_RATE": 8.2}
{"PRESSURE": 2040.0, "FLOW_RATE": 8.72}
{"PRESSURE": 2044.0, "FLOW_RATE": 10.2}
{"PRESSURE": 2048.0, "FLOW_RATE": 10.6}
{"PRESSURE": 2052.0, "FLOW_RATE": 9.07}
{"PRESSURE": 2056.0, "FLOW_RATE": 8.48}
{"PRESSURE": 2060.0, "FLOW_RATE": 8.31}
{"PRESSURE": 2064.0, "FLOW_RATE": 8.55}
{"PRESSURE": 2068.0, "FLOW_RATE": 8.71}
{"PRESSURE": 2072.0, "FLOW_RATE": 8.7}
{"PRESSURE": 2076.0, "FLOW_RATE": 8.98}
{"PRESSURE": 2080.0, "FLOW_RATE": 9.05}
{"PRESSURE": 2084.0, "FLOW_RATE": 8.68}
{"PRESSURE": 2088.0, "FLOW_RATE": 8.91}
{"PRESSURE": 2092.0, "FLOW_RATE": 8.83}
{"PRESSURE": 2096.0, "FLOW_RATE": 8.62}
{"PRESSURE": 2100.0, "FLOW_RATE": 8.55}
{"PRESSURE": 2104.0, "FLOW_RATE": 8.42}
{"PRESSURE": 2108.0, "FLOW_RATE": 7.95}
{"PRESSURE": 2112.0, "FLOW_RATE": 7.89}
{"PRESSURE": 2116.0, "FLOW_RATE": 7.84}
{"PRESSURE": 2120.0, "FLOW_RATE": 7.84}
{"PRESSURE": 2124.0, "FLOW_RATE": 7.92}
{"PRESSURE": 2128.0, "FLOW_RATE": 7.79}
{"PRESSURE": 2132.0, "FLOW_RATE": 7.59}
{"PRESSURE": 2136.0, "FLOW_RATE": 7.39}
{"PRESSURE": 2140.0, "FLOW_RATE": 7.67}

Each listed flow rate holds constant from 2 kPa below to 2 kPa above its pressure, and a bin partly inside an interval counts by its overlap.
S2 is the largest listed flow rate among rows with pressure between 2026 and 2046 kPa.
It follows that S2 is 10.2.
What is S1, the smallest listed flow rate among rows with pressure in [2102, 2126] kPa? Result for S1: 7.84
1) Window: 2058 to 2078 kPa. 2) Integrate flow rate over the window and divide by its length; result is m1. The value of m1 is 8.65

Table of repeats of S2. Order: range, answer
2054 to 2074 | 8.71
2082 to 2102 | 8.91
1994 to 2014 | 8.11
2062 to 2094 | 9.05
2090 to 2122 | 8.83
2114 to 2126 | 7.92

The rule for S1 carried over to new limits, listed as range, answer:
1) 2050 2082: 8.31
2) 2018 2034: 7.85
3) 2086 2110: 7.95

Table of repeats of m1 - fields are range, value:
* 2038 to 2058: 9.41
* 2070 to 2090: 8.86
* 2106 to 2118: 7.89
